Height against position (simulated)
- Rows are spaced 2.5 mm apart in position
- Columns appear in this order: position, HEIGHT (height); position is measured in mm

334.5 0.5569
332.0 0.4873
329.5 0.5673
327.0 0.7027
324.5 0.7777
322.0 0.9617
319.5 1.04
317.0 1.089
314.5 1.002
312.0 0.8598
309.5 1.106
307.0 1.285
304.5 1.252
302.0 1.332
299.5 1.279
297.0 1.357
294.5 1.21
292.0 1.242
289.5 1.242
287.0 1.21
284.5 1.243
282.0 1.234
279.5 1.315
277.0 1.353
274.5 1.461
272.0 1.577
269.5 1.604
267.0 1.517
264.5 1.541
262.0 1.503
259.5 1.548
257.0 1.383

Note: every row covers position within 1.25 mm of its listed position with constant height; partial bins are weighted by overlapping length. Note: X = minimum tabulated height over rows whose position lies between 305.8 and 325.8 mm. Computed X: 0.7777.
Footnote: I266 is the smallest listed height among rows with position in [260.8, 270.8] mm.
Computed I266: 1.503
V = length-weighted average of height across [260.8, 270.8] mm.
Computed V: 1.54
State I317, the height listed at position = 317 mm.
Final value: 1.089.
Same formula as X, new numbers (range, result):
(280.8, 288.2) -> 1.21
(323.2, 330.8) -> 0.5673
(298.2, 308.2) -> 1.252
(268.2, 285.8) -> 1.234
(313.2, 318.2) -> 1.002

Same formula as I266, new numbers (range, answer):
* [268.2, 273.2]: 1.577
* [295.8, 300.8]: 1.279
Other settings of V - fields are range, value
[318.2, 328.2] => 0.872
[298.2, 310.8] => 1.25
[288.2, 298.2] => 1.26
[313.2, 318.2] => 1.04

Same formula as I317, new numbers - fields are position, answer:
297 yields 1.357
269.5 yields 1.604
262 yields 1.503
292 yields 1.242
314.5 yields 1.002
